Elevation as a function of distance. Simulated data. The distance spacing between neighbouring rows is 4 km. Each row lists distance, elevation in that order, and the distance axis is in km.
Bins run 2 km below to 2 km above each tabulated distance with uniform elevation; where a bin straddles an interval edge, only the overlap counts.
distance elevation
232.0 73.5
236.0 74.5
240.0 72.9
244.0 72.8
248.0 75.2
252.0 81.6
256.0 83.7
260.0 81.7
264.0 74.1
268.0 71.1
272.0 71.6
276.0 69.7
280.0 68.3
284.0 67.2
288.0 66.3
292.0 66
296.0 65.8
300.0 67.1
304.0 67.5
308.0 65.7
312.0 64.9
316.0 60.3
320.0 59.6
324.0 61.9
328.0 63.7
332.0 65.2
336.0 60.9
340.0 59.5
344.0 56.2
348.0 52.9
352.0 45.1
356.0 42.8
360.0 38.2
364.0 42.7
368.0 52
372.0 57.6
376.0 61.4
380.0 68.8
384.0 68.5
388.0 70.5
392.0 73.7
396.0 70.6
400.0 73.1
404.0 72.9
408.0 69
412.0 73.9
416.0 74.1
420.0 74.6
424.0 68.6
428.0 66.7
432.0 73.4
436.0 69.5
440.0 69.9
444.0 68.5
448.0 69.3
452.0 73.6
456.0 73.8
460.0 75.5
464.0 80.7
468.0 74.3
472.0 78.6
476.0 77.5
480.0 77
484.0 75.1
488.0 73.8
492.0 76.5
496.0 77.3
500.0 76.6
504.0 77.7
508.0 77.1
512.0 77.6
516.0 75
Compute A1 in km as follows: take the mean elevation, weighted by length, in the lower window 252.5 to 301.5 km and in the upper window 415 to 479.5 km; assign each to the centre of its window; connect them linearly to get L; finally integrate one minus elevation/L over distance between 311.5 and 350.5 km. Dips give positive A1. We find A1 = 6.4 km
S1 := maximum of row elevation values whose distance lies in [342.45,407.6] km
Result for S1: 73.7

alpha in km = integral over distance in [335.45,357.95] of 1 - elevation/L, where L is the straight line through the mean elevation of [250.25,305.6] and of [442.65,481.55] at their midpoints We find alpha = 6.3 km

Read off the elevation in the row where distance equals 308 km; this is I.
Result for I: 65.7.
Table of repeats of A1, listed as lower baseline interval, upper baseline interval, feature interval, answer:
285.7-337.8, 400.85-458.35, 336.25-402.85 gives 9.1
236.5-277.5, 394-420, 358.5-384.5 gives 6.4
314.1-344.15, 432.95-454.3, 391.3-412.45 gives -1.6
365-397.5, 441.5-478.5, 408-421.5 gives -0.9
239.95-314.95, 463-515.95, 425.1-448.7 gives 1.8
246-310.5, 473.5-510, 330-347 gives 3.0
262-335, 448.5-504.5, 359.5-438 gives 5.9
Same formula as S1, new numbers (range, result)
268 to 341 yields 71.6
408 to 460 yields 75.5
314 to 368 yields 65.2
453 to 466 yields 80.7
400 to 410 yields 73.1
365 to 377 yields 61.4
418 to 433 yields 74.6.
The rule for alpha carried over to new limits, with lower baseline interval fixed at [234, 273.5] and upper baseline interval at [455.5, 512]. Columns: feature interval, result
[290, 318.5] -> 4.1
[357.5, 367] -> 4.3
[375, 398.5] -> 2.2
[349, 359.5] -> 4.4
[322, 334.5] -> 2.1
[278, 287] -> 1.0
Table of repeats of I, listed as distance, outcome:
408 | 69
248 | 75.2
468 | 74.3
